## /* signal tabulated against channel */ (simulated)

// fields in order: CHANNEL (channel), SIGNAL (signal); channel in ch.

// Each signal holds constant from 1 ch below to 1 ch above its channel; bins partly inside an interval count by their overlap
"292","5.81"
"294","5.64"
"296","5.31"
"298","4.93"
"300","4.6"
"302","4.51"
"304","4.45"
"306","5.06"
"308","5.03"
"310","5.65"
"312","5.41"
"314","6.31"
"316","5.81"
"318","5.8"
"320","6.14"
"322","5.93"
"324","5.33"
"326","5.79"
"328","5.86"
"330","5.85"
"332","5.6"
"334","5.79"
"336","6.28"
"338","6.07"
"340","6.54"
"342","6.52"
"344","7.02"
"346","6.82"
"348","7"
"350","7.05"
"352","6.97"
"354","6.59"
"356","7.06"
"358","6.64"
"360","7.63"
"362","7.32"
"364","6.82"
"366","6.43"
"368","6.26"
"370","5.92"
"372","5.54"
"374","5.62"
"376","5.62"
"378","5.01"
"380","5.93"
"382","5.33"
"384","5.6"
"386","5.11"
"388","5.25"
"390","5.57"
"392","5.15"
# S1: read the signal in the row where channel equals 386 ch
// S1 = 5.11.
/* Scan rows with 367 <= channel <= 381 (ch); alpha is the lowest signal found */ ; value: 5.01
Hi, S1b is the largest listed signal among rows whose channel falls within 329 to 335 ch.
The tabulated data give 5.85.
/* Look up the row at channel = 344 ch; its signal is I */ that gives 7.02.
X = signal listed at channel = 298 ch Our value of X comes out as 4.93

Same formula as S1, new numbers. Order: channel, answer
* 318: 5.8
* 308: 5.03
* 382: 5.33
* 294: 5.64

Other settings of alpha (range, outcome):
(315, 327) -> 5.33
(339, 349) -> 6.52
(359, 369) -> 6.26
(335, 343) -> 6.07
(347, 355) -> 6.59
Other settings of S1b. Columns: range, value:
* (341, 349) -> 7.02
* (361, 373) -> 7.32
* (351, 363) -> 7.63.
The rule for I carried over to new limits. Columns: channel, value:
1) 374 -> 5.62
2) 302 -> 4.51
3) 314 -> 6.31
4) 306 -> 5.06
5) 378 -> 5.01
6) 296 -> 5.31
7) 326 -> 5.79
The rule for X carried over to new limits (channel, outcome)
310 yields 5.65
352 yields 6.97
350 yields 7.05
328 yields 5.86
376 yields 5.62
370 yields 5.92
